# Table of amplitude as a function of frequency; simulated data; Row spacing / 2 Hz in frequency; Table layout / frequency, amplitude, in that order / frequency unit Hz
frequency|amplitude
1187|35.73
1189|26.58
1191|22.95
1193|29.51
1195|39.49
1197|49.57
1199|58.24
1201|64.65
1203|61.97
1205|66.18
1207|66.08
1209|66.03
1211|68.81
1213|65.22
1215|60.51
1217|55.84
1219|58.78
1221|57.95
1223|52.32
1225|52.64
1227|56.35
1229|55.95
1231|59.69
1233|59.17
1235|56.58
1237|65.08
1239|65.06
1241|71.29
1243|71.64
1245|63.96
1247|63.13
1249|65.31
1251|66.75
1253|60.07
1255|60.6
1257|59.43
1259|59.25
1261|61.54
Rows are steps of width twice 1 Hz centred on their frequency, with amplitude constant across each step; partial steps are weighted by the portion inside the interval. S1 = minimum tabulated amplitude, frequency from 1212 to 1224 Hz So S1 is 52.32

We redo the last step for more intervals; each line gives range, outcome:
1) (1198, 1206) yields 58.24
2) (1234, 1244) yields 56.58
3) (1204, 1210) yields 66.03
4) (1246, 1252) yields 63.13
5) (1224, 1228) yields 52.64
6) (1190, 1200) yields 22.95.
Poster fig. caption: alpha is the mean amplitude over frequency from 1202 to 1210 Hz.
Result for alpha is 65.1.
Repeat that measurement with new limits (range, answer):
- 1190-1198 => 35.4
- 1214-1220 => 58.4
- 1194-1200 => 49.1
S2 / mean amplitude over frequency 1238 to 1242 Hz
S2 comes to 68.2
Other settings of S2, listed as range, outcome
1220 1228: 54.8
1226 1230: 56.2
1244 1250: 64.1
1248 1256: 63.2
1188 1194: 26.3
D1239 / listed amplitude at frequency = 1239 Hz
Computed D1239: 65.06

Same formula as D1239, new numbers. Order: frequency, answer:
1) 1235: 56.58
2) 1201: 64.65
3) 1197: 49.57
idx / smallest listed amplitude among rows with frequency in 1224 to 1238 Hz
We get 52.64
